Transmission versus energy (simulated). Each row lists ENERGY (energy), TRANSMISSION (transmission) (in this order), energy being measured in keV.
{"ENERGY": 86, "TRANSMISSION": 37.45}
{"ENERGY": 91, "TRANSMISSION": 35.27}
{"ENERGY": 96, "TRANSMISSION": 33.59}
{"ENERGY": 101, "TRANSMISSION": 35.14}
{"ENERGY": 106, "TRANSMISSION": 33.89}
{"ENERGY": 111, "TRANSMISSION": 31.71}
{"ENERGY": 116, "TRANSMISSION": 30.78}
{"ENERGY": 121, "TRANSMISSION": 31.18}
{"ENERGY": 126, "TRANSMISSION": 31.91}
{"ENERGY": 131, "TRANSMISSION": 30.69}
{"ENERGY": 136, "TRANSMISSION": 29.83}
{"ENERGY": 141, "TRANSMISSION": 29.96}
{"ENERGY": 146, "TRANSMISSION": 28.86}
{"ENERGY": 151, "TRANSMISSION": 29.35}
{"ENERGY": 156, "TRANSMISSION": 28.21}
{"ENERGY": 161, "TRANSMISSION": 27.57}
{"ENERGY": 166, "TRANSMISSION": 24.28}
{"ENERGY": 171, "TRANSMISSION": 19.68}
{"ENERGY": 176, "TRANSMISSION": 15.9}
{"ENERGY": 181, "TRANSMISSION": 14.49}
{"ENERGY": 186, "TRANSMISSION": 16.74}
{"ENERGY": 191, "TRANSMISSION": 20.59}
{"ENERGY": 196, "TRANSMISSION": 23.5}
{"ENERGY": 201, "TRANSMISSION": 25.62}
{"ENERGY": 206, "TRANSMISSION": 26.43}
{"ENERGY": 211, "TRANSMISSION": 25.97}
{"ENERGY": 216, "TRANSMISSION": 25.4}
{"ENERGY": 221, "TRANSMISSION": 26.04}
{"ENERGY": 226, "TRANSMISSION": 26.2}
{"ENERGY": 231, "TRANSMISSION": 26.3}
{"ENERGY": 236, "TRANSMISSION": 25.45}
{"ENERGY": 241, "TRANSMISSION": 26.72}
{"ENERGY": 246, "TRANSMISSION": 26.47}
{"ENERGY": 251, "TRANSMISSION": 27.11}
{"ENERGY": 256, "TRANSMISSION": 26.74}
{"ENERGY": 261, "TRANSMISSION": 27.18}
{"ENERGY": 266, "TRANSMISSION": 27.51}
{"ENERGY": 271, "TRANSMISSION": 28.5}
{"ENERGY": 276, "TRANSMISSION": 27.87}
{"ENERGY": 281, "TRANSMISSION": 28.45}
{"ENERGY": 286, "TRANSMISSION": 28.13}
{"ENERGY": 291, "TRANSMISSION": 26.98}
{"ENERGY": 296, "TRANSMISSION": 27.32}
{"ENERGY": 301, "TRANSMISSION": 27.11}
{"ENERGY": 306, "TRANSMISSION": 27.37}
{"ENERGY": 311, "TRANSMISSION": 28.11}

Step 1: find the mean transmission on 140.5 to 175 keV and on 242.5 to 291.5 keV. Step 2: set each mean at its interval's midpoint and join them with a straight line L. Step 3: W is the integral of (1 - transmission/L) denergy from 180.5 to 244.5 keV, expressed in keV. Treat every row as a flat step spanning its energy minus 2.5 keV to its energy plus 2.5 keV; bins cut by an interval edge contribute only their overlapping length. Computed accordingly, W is 6.5 keV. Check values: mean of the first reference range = 26.2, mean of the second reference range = 27.5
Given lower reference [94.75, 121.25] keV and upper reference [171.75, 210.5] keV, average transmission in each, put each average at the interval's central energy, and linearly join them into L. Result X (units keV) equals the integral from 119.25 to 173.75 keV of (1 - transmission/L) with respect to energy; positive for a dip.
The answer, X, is -1.91 keV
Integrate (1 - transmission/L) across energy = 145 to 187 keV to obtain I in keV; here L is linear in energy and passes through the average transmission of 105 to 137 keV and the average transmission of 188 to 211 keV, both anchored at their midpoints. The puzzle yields 7.1 keV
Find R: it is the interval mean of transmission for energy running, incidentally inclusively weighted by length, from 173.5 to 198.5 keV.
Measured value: 18.2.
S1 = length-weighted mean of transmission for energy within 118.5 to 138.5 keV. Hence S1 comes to 30.9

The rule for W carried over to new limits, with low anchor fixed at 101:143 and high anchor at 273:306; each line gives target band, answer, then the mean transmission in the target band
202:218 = 1.9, 25.9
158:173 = 3.1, 24.1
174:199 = 9.6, 18.4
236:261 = 1.7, 26.7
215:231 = 1.7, 26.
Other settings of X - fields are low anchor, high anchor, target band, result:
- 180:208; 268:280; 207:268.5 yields -3.26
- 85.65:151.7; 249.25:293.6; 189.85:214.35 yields 4.08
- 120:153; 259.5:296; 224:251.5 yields 2.08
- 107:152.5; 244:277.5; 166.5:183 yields 6.62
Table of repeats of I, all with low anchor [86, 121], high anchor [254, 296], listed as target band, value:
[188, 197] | 2.6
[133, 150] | 1.4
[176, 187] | 5.5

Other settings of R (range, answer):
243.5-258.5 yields 26.8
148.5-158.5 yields 28.8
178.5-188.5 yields 15.6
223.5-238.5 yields 26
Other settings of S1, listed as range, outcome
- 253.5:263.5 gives 27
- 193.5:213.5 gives 25.4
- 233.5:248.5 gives 26.2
